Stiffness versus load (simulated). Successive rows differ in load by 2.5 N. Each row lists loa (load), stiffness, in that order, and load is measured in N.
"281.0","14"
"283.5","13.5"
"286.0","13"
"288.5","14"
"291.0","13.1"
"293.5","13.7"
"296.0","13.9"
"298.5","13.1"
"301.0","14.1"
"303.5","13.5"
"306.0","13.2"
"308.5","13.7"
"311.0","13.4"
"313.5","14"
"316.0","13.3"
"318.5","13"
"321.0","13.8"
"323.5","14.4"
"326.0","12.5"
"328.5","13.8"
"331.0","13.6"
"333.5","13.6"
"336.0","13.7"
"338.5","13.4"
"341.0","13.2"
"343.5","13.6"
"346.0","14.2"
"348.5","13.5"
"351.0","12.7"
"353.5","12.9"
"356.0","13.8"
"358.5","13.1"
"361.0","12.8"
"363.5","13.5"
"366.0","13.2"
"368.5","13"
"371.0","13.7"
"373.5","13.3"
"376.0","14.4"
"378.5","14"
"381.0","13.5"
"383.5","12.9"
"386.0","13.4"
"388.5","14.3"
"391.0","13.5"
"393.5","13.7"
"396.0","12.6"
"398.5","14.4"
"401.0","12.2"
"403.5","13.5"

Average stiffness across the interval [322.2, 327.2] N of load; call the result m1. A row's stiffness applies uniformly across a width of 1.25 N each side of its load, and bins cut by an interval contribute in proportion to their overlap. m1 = 13.5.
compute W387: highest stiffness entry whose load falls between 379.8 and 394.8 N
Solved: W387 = 14.3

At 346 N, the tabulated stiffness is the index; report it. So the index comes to 14.2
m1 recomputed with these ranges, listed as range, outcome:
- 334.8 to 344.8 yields 13.5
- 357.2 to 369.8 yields 13.1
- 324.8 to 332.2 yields 13.3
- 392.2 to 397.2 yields 13.2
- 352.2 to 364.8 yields 13.2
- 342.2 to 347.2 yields 13.9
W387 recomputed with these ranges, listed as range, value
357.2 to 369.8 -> 13.5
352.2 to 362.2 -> 13.8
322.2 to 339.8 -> 14.4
